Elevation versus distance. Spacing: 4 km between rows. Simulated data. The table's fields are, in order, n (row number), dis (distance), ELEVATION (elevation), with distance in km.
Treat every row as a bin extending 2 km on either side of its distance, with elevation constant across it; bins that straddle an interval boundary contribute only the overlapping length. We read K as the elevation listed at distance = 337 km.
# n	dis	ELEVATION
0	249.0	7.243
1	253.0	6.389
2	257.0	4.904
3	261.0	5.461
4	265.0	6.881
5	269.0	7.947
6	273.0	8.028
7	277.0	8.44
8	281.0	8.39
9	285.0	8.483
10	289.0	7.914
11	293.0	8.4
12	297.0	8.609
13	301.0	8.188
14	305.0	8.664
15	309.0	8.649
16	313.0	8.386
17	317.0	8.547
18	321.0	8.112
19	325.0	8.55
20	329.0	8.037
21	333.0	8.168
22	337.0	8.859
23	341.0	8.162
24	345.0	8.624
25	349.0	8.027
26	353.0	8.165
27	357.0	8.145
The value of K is 8.859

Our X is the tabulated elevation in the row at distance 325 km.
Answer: 8.55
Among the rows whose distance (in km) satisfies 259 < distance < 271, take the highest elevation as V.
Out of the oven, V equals 7.947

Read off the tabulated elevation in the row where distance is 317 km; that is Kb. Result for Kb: 8.547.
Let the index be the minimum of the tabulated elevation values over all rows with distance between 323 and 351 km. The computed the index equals 8.027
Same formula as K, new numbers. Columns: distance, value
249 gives 7.243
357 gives 8.145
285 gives 8.483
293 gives 8.4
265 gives 6.881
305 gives 8.664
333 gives 8.168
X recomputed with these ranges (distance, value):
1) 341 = 8.162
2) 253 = 6.389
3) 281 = 8.39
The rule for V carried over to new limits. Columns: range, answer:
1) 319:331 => 8.55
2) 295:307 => 8.664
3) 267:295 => 8.483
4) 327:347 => 8.859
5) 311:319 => 8.547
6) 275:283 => 8.44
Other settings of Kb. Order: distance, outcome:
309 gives 8.649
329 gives 8.037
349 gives 8.027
